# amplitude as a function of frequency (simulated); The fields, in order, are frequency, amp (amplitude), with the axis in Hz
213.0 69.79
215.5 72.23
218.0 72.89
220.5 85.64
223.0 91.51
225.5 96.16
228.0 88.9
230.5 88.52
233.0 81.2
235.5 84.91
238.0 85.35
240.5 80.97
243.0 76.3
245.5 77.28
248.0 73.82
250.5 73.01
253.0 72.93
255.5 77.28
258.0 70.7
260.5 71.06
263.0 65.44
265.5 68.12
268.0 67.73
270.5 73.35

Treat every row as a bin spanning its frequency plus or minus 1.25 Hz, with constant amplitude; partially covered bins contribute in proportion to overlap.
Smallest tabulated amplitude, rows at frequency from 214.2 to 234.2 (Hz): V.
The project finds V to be 72.23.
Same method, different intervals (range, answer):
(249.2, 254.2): 72.93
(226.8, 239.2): 81.2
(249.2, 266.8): 65.44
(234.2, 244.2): 76.3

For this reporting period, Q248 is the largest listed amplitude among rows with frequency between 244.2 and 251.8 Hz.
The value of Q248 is 77.28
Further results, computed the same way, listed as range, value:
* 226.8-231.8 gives 88.9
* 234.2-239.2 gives 85.35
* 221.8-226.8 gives 96.16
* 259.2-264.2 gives 71.06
